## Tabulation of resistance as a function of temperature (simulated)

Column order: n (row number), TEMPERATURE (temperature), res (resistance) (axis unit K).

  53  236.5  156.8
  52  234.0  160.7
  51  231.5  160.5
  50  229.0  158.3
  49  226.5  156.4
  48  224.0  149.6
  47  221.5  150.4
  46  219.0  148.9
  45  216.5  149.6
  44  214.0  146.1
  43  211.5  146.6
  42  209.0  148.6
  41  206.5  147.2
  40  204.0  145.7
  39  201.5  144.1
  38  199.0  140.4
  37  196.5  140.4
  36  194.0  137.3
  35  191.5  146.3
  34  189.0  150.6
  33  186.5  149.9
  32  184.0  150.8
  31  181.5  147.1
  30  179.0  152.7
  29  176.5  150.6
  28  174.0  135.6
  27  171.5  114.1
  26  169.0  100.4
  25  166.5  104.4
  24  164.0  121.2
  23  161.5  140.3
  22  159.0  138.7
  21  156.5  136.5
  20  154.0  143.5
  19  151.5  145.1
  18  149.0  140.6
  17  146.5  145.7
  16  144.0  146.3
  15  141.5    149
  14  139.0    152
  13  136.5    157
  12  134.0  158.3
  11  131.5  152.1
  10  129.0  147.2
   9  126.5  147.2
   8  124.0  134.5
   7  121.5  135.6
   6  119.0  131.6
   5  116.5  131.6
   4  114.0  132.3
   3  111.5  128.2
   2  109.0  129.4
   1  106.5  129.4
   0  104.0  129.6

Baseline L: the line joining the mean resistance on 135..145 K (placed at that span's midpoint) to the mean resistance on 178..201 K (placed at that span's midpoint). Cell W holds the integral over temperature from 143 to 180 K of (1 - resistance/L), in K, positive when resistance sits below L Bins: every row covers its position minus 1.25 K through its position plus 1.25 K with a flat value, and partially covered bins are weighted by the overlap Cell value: 3.7 K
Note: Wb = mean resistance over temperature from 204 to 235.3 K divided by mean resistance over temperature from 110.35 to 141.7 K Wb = 1.1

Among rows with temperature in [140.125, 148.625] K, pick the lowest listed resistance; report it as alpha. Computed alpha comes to 145.7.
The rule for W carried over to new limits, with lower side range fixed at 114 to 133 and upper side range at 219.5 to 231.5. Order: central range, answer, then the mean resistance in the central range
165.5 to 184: 2.0 K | 131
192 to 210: 0.9 K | 143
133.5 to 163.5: -0.4 K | 145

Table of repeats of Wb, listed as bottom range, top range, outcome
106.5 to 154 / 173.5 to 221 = 1.03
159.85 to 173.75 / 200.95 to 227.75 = 1.26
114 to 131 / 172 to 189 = 1.06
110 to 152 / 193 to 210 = 1.00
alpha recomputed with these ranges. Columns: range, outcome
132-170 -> 100.4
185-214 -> 137.3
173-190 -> 135.6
